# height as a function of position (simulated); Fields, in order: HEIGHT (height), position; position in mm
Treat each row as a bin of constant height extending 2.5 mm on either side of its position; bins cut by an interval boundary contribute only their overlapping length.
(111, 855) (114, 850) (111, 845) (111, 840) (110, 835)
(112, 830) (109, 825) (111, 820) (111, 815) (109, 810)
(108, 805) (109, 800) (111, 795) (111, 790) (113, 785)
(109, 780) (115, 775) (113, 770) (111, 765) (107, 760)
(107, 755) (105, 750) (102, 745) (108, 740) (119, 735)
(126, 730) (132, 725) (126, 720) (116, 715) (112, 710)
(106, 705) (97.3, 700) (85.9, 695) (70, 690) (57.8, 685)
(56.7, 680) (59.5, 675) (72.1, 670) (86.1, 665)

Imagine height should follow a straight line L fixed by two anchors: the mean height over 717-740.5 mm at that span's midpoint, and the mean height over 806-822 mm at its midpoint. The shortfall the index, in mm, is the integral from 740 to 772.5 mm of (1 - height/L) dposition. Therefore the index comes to 3.1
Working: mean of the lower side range 123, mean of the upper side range 110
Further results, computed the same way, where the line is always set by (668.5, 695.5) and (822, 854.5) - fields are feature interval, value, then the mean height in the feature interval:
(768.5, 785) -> -3.4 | 112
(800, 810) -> -0.7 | 108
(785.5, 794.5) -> -1.3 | 111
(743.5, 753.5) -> -2.3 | 104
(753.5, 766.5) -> -2.9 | 108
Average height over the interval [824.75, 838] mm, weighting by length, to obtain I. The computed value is 111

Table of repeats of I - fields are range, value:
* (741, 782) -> 109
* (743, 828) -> 110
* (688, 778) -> 109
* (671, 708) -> 76.5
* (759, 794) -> 111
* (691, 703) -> 89.5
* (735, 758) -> 107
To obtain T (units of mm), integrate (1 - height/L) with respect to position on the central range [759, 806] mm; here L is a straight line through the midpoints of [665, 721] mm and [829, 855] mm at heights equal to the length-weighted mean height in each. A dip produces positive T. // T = -4.4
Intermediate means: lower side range 86.1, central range 111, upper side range 112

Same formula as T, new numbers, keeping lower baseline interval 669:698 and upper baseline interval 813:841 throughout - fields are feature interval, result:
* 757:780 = -4.5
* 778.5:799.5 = -2.5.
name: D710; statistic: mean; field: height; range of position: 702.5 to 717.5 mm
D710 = 111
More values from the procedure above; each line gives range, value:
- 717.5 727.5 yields 129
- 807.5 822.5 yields 110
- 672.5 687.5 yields 58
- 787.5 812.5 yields 110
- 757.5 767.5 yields 109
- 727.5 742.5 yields 118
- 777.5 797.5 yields 111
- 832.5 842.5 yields 110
